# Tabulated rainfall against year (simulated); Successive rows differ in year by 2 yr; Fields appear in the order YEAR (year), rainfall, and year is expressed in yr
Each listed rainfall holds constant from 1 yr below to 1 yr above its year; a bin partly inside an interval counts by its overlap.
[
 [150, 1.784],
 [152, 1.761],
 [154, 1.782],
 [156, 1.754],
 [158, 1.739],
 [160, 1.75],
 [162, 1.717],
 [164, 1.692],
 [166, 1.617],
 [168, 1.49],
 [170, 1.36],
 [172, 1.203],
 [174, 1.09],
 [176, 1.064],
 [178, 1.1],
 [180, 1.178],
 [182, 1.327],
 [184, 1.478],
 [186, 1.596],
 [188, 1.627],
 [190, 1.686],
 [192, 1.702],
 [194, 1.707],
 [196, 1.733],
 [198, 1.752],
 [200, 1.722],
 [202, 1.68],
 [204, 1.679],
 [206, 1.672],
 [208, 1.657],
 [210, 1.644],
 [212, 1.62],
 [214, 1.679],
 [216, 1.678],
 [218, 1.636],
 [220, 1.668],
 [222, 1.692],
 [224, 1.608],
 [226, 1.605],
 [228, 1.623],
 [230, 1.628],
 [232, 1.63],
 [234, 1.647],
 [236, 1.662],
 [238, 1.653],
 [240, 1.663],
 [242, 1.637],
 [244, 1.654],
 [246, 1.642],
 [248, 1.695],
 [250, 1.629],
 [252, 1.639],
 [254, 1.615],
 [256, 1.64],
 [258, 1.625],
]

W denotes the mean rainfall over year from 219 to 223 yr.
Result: 1.68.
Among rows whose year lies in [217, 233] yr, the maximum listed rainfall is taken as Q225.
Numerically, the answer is 1.692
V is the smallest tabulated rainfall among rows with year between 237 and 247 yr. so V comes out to 1.637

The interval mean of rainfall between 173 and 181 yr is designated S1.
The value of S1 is 1.11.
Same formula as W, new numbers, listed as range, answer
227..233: 1.63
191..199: 1.72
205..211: 1.66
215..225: 1.66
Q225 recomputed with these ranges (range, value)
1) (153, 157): 1.782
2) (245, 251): 1.695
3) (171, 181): 1.203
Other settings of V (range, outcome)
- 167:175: 1.09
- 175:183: 1.064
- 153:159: 1.739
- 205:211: 1.644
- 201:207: 1.672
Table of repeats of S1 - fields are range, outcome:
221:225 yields 1.65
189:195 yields 1.7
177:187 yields 1.34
